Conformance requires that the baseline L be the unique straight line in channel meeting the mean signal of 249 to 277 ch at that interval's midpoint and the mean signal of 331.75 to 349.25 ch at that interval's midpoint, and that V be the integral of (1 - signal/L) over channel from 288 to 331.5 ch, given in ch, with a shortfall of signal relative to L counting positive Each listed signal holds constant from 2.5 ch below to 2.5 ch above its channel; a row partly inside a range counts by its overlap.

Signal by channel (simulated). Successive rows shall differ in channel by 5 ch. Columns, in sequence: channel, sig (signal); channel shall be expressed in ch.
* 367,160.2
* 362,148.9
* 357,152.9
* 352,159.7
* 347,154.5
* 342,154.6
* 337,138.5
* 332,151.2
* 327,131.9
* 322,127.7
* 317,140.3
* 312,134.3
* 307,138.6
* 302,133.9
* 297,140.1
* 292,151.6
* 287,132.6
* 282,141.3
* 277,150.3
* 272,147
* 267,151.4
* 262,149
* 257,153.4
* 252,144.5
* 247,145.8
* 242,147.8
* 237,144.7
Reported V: 3.36 ch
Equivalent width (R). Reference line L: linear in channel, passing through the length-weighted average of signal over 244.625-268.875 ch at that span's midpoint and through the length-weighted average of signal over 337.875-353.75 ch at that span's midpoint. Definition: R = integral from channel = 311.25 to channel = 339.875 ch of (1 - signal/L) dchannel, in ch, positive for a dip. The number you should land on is 2.86 ch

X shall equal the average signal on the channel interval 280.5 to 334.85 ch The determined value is 138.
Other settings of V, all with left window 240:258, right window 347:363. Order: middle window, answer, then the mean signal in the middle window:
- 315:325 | 1.2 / 134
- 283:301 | 1.1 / 141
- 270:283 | 0.2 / 147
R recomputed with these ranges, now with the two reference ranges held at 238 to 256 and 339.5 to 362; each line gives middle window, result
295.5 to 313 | 1.66 ch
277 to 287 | 0.53 ch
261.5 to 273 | -0.10 ch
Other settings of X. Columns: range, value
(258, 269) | 151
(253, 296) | 147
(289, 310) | 141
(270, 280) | 148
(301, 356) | 143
